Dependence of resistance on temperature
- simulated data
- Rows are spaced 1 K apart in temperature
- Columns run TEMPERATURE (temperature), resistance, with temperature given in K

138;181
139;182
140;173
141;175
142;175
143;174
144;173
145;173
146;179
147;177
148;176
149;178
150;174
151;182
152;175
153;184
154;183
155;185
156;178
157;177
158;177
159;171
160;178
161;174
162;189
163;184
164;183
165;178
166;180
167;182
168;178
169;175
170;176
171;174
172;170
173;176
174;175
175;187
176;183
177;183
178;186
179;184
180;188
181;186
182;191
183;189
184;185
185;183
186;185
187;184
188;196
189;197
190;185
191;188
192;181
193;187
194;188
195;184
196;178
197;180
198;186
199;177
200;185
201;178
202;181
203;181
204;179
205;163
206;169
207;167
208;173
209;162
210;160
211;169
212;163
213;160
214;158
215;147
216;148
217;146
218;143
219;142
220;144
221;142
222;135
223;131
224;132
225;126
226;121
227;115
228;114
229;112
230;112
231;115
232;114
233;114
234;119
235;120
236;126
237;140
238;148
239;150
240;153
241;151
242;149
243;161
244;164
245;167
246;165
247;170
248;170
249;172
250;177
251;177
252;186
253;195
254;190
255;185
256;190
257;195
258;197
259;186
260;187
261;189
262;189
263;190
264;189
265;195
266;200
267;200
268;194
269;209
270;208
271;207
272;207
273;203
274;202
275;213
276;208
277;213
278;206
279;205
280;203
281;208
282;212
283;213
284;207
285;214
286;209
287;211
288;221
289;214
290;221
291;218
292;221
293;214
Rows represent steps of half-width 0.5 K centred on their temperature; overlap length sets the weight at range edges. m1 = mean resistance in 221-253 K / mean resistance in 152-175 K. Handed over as 0.80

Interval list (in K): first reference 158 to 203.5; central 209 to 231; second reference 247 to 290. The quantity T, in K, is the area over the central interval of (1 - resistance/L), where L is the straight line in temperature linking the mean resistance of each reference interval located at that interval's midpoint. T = 5.9 K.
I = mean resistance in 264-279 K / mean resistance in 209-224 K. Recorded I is 1.37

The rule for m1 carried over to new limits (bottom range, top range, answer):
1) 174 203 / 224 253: 0.78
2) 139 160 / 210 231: 0.78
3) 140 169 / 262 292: 1.16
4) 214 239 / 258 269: 1.48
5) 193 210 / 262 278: 1.14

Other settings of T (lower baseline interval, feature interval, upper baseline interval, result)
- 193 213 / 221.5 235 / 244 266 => 4.5 K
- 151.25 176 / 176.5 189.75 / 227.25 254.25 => -1.3 K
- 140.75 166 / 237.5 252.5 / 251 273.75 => 2.2 K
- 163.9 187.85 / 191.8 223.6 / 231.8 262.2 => 1.7 K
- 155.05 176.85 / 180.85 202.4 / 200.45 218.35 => -1.9 K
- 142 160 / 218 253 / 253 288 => 9.3 K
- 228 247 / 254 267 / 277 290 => -1.3 K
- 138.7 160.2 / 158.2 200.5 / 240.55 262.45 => -1.2 K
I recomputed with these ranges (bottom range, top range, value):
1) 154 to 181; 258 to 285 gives 1.12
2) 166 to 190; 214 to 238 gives 0.71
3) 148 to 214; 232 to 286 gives 1.02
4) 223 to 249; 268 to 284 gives 1.51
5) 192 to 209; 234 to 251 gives 0.87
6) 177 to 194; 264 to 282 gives 1.09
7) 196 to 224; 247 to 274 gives 1.19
